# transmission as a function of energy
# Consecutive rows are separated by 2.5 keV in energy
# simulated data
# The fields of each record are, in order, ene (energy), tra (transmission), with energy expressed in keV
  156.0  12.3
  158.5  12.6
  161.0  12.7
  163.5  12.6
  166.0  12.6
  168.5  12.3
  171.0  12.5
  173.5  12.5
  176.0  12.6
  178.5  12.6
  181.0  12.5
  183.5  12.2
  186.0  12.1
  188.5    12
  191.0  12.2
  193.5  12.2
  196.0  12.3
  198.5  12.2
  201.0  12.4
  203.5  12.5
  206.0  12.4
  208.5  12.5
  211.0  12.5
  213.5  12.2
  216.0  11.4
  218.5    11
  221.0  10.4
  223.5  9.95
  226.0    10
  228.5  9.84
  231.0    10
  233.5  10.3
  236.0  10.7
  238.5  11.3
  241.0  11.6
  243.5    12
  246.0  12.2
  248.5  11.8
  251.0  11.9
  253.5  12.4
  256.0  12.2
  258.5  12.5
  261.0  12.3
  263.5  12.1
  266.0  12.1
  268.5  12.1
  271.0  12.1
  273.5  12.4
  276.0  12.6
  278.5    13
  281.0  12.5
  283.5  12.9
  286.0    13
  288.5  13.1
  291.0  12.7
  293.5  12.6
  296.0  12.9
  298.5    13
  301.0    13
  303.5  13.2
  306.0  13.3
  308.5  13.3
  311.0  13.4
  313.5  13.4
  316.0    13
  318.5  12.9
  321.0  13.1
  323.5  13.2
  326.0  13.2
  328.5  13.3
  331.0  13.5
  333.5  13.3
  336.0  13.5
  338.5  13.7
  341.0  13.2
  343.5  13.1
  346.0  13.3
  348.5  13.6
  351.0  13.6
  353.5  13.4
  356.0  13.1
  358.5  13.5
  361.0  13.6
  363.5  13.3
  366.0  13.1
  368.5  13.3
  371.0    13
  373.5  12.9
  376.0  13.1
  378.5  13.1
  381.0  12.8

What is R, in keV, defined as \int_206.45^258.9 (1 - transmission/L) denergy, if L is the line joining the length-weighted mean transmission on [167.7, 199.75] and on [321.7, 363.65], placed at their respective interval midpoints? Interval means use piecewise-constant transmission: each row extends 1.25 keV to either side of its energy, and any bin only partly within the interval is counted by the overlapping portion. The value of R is 5.33 keV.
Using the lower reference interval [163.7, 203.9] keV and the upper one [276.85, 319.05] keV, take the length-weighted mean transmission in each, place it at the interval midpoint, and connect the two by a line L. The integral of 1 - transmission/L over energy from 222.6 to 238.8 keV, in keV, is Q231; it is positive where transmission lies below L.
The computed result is 3.1 keV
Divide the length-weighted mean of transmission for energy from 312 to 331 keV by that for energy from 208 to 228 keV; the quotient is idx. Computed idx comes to 1.2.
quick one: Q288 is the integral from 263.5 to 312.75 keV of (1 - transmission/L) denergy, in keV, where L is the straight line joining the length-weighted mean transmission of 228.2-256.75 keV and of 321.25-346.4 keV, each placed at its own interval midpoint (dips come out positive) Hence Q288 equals -1.7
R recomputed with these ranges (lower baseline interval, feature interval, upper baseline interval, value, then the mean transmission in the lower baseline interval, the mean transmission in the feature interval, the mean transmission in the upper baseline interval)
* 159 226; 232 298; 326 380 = 2.3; 12.1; 12.2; 13.3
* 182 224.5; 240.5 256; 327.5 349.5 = 0.5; 11.9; 12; 13.4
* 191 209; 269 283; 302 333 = 0.4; 12.3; 12.5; 13.2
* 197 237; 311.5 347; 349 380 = -1.3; 11.3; 13.3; 13.3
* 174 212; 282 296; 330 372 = 0.1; 12.3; 12.9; 13.4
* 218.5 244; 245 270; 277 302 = -1.2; 10.6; 12.2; 12.9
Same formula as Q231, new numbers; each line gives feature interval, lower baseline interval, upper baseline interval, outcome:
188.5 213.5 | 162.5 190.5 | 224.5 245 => -1.4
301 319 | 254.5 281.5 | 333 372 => -0.5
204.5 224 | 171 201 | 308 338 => 1.4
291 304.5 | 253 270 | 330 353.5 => -0.2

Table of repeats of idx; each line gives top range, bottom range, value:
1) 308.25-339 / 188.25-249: 1.15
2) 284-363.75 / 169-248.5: 1.13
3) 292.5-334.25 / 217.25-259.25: 1.18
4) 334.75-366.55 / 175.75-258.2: 1.14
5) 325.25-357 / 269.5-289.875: 1.05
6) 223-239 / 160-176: 0.82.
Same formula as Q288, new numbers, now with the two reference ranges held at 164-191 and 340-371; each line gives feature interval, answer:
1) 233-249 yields 1.60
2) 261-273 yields 0.67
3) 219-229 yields 1.98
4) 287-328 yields -0.03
